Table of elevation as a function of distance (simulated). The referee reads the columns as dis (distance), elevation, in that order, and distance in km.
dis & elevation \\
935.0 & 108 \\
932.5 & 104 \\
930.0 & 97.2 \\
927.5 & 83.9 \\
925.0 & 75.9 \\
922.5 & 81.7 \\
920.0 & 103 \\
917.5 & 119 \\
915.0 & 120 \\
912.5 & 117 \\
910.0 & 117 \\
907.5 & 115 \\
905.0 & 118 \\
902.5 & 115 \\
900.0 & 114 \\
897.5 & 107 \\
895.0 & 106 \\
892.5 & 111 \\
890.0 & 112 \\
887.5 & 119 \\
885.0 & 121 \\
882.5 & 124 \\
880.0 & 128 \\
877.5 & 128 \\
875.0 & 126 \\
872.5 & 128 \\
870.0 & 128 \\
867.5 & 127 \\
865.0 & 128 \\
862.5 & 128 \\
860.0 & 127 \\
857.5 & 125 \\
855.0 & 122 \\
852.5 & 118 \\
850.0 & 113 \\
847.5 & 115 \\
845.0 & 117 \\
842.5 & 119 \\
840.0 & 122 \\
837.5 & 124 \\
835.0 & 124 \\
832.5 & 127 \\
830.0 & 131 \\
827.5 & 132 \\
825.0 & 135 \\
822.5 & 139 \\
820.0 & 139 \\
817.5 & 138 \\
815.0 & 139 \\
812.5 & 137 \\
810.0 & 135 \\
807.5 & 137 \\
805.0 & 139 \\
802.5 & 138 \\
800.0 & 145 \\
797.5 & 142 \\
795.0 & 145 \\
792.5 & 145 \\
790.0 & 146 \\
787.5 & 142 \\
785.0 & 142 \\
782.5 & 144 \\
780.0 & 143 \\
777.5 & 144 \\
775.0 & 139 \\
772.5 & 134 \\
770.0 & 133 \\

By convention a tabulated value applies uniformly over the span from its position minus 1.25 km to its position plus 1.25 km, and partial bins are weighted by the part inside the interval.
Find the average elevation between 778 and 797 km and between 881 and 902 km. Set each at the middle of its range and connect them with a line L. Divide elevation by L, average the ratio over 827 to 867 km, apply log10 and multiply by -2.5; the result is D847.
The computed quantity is 0.033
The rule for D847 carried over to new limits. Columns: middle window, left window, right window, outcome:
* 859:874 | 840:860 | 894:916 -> -0.09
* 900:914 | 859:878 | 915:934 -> -0.10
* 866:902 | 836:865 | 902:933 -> -0.06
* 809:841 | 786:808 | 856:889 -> 0.03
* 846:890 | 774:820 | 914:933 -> -0.06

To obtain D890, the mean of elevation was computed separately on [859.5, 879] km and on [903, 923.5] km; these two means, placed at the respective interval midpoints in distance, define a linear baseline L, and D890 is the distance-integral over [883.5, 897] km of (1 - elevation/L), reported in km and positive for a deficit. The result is 0.7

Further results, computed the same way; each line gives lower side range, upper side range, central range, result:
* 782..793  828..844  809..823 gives -0.6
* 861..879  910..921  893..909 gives 0.9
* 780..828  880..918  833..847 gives 1.1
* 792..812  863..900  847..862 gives 0.8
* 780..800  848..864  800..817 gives -0.1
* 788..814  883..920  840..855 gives 1.3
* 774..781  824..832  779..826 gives -1.2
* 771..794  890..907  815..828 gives -0.5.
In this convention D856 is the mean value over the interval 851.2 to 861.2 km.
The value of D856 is 123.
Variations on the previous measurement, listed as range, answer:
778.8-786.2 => 143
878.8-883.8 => 126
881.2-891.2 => 119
